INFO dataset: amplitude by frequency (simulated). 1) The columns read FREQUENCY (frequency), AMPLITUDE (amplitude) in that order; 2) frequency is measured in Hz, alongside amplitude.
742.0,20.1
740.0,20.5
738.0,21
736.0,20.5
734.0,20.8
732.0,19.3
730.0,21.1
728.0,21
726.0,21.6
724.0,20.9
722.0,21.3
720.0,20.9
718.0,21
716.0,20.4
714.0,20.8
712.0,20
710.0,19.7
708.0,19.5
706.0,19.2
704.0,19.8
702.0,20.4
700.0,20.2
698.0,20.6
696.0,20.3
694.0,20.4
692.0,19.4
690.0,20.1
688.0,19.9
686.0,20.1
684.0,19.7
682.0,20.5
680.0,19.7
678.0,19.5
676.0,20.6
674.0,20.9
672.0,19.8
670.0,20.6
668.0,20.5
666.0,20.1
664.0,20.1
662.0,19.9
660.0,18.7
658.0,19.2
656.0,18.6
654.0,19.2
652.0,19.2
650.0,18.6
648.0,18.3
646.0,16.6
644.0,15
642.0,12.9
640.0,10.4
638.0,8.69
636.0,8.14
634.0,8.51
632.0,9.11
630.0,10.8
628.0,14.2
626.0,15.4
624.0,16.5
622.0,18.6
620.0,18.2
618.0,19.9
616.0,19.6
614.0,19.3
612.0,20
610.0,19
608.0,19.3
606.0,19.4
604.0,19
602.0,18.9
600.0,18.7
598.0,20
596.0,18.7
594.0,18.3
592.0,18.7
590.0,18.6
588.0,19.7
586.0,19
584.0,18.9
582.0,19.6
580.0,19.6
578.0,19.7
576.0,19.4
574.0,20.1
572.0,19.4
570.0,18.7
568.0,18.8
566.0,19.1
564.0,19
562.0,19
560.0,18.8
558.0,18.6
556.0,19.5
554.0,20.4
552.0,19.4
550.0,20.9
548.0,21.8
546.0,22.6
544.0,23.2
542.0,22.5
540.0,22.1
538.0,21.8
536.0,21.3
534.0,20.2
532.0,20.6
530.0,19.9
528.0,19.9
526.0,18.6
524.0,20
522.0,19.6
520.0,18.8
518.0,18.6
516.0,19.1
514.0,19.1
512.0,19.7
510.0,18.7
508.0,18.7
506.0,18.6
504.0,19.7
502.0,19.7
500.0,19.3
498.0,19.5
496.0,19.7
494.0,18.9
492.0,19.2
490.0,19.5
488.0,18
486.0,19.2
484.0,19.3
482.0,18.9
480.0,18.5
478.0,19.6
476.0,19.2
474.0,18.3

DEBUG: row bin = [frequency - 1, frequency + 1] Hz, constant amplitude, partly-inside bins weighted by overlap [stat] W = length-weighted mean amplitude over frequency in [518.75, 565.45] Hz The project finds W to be 20.3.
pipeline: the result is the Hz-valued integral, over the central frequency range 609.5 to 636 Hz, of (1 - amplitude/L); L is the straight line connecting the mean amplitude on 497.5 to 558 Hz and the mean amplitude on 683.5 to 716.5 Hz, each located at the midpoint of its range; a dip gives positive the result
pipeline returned 5.7 Hz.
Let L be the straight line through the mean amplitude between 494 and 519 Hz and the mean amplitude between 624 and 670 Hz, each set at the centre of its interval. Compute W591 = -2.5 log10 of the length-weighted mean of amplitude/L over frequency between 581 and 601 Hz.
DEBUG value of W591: -0.12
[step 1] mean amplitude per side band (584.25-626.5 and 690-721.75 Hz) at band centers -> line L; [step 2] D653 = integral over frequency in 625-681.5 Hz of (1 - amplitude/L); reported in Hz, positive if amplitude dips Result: 8.54 Hz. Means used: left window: 18.8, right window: 20.2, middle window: 16.6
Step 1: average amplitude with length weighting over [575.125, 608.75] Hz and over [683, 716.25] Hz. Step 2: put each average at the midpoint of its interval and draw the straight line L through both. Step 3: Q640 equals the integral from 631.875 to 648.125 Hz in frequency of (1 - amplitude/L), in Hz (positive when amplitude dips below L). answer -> 6.5 Hz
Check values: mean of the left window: 19.1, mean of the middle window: 11.8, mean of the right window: 20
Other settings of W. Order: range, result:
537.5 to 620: 19.7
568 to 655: 17.2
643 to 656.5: 17.9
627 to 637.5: 10.1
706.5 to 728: 20.6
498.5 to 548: 20.1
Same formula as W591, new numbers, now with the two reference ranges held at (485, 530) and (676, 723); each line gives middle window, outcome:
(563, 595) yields 0.02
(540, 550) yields -0.15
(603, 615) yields 0.02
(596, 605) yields 0.03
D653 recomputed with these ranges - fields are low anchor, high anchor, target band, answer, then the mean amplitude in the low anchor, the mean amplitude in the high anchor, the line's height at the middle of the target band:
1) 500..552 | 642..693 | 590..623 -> 1.0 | 20.2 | 19.3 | 19.7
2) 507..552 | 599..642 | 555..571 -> -0.3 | 20.3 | 15.7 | 18.6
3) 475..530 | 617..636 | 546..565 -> -3.1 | 19.2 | 14.2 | 17.1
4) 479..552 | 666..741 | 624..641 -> 7.7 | 19.9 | 20.3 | 20.2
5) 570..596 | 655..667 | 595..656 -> 9.3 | 19.2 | 19.4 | 19.3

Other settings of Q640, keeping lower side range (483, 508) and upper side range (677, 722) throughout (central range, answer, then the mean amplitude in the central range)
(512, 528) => 0.1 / 19.2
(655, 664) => 0.3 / 19.2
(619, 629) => 1.6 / 16.6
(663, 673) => -0.1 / 20.2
